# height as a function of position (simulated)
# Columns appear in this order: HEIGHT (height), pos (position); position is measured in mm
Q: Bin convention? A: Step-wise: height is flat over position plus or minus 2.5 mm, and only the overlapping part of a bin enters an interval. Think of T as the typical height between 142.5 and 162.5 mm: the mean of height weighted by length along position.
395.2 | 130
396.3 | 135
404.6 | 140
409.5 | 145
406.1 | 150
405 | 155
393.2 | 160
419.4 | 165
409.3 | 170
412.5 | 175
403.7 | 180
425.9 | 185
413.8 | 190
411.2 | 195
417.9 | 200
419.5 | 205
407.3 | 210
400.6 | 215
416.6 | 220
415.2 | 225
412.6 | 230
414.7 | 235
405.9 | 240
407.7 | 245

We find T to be 403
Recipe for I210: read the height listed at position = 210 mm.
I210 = 407.3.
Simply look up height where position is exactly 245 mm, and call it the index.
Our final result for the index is 407.7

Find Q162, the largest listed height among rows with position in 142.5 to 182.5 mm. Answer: 419.4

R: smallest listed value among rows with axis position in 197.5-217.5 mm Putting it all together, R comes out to 400.6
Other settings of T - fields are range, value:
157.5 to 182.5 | 408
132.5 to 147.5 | 403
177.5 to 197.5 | 414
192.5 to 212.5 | 414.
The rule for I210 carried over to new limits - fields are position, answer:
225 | 415.2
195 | 411.2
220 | 416.6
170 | 409.3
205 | 419.5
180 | 403.7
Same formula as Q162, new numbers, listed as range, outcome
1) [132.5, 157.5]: 409.5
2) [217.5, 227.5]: 416.6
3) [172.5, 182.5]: 412.5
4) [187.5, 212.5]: 419.5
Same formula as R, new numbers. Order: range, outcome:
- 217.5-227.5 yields 415.2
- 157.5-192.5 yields 393.2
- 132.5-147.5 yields 396.3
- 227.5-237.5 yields 412.6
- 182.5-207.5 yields 411.2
